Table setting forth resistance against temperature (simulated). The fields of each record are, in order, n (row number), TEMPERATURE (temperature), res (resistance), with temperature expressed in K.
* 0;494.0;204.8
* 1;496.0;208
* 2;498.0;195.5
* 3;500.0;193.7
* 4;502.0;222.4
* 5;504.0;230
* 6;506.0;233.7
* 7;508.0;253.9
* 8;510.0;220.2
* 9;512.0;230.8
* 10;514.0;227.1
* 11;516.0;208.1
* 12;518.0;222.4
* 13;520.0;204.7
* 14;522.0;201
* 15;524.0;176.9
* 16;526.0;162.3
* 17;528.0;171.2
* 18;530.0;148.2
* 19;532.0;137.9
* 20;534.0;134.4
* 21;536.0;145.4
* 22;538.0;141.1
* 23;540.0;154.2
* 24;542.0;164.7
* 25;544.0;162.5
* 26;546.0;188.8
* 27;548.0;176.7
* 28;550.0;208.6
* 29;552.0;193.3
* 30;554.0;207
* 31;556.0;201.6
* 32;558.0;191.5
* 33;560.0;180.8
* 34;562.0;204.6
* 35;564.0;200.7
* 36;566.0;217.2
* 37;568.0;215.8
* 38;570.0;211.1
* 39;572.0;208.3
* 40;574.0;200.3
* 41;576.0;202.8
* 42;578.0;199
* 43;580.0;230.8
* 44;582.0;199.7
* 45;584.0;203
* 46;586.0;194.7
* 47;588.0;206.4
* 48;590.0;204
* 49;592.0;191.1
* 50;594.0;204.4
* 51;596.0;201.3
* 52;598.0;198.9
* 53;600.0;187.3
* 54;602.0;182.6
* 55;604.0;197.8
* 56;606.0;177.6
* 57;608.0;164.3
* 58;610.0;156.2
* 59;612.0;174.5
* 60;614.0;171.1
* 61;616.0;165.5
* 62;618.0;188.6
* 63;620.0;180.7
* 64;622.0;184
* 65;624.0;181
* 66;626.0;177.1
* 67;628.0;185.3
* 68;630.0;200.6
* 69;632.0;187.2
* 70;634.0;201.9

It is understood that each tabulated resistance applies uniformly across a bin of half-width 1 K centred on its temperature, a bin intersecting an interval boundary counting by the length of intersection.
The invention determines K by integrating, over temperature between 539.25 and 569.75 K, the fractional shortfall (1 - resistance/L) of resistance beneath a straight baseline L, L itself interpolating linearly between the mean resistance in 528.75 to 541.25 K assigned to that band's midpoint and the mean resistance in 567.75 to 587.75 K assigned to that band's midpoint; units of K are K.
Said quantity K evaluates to -3.4 K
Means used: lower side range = 145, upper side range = 206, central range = 192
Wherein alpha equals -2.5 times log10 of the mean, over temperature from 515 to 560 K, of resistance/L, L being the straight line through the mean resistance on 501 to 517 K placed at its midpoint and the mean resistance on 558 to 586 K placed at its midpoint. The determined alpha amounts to 0.22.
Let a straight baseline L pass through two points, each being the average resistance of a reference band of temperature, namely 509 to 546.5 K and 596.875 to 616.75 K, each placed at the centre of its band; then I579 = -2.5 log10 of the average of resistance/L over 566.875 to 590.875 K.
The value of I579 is -0.16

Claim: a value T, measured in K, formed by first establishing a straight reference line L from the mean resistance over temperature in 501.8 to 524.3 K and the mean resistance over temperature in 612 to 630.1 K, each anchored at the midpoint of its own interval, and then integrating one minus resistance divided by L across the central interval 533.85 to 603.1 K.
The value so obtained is 2.3 K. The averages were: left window 220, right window 180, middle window 193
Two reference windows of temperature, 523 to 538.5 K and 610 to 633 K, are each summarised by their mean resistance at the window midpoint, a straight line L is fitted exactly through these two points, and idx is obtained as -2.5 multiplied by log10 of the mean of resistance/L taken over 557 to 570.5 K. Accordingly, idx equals -0.24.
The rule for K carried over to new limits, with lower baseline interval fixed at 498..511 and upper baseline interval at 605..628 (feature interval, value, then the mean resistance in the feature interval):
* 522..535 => 3.3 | 159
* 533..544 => 3.1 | 149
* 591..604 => -0.8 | 195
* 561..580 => -1.3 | 208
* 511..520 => -0.1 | 220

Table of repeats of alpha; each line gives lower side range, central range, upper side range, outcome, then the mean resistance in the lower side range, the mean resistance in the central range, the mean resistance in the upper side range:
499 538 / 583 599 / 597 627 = -0.10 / 195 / 200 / 179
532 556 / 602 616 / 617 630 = 0.05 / 171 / 174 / 184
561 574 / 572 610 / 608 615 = -0.06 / 209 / 196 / 167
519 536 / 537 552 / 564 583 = 0.06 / 166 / 172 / 209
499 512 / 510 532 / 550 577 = 0.14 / 226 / 194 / 203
